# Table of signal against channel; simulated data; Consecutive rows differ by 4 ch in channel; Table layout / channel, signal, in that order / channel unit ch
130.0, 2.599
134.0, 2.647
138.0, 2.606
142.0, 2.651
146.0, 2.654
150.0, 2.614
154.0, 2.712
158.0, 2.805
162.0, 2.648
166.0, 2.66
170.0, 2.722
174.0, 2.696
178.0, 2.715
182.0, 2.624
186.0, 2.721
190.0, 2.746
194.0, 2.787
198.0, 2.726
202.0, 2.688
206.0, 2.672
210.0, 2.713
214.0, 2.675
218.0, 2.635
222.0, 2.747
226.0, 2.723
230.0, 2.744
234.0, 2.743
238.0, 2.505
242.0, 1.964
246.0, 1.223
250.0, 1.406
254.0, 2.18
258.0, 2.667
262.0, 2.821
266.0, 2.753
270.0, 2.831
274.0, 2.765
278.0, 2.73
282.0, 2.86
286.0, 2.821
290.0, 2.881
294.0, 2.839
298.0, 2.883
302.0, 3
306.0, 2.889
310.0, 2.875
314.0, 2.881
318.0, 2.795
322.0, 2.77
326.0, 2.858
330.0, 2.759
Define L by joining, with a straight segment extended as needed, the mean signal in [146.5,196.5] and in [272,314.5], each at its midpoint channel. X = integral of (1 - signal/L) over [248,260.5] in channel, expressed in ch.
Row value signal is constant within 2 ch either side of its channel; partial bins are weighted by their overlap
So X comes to 3.1 ch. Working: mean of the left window 2.7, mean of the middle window 2.11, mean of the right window 2.86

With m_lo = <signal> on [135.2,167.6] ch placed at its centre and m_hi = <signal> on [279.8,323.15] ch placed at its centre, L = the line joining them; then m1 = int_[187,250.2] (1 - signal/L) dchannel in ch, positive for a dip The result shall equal 5.5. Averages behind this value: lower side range 2.67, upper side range 2.86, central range 2.52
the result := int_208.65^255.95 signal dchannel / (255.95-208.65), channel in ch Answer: 2.35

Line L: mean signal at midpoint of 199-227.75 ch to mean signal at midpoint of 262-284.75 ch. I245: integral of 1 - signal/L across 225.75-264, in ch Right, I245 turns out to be 6.5 ch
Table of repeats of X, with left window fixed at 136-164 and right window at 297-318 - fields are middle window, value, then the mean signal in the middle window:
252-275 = 1.37 ch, 2.67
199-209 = 0.22 ch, 2.69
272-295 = 0.38 ch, 2.82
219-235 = 0.28 ch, 2.73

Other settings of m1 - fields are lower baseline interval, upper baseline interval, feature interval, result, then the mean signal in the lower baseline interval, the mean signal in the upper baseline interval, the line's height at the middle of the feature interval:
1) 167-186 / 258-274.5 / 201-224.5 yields 0.3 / 2.69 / 2.78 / 2.73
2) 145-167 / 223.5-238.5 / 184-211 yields -0.3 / 2.68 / 2.7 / 2.69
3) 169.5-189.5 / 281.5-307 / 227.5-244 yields 1.7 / 2.7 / 2.88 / 2.79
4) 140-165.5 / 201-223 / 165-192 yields -0.2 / 2.68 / 2.69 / 2.68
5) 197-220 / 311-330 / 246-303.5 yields 3.0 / 2.68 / 2.82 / 2.76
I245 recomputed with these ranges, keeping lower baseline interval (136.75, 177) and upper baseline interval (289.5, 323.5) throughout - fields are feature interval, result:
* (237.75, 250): 4.6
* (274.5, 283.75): 0.1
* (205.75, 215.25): 0.2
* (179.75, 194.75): 0.0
